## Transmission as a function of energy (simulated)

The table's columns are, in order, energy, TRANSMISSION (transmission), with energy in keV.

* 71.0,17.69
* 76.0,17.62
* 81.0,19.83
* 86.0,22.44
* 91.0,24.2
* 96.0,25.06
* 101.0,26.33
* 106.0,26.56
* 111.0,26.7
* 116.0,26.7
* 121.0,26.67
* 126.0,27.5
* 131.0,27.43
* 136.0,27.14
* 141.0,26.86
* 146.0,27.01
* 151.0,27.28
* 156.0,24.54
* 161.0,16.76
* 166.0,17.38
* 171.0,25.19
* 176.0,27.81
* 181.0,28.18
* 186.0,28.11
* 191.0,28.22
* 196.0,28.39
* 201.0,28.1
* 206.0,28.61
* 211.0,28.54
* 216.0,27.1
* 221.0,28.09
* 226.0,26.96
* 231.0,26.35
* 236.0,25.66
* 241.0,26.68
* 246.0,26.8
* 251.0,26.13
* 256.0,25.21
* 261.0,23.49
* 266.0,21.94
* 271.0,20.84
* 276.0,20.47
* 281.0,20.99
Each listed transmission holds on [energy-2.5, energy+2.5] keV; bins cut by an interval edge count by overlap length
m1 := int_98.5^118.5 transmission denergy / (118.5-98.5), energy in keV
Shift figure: 26.6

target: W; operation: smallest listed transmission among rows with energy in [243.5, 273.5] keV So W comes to 20.84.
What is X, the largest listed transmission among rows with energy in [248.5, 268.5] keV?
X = 26.13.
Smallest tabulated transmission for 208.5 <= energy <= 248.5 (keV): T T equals 25.66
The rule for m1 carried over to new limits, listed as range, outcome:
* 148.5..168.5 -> 21.5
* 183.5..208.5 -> 28.3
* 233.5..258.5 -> 26.1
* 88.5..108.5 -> 25.5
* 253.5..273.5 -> 22.9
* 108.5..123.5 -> 26.7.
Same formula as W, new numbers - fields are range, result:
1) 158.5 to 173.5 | 16.76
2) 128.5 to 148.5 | 26.86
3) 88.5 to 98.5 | 24.2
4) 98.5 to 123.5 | 26.33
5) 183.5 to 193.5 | 28.11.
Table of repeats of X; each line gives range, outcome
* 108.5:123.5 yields 26.7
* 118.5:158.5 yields 27.5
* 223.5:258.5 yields 26.96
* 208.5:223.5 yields 28.54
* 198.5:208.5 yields 28.61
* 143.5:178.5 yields 27.81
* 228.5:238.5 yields 26.35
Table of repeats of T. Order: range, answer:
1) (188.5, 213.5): 28.1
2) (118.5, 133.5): 26.67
